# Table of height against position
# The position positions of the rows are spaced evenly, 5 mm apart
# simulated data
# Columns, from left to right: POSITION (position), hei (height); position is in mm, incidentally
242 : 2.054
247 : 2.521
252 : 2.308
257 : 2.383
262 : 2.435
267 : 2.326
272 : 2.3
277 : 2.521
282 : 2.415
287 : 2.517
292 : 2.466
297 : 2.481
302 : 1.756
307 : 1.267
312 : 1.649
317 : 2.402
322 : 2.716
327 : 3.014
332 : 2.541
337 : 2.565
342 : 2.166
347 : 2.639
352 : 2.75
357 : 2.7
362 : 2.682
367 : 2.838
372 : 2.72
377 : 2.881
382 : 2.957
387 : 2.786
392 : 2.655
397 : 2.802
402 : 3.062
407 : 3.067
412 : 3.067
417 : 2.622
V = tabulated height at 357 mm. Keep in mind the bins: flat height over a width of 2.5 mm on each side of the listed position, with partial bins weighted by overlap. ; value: 2.7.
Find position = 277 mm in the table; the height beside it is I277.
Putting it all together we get 2.521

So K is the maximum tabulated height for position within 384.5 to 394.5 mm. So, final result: 2.786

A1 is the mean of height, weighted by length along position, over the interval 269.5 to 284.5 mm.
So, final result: 2.41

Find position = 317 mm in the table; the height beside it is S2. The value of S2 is 2.402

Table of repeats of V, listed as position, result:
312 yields 1.649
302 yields 1.756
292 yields 2.466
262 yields 2.435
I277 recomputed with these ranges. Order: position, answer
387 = 2.786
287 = 2.517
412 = 3.067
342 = 2.166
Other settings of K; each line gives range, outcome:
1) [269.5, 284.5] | 2.521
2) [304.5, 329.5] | 3.014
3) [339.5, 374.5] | 2.838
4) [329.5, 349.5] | 2.639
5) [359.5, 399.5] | 2.957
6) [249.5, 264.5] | 2.435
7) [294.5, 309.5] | 2.481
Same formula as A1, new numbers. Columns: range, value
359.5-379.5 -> 2.78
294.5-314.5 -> 1.79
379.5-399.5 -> 2.8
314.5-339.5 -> 2.65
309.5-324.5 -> 2.26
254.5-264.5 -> 2.41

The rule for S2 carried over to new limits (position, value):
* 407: 3.067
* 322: 2.716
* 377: 2.881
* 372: 2.72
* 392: 2.655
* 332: 2.541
